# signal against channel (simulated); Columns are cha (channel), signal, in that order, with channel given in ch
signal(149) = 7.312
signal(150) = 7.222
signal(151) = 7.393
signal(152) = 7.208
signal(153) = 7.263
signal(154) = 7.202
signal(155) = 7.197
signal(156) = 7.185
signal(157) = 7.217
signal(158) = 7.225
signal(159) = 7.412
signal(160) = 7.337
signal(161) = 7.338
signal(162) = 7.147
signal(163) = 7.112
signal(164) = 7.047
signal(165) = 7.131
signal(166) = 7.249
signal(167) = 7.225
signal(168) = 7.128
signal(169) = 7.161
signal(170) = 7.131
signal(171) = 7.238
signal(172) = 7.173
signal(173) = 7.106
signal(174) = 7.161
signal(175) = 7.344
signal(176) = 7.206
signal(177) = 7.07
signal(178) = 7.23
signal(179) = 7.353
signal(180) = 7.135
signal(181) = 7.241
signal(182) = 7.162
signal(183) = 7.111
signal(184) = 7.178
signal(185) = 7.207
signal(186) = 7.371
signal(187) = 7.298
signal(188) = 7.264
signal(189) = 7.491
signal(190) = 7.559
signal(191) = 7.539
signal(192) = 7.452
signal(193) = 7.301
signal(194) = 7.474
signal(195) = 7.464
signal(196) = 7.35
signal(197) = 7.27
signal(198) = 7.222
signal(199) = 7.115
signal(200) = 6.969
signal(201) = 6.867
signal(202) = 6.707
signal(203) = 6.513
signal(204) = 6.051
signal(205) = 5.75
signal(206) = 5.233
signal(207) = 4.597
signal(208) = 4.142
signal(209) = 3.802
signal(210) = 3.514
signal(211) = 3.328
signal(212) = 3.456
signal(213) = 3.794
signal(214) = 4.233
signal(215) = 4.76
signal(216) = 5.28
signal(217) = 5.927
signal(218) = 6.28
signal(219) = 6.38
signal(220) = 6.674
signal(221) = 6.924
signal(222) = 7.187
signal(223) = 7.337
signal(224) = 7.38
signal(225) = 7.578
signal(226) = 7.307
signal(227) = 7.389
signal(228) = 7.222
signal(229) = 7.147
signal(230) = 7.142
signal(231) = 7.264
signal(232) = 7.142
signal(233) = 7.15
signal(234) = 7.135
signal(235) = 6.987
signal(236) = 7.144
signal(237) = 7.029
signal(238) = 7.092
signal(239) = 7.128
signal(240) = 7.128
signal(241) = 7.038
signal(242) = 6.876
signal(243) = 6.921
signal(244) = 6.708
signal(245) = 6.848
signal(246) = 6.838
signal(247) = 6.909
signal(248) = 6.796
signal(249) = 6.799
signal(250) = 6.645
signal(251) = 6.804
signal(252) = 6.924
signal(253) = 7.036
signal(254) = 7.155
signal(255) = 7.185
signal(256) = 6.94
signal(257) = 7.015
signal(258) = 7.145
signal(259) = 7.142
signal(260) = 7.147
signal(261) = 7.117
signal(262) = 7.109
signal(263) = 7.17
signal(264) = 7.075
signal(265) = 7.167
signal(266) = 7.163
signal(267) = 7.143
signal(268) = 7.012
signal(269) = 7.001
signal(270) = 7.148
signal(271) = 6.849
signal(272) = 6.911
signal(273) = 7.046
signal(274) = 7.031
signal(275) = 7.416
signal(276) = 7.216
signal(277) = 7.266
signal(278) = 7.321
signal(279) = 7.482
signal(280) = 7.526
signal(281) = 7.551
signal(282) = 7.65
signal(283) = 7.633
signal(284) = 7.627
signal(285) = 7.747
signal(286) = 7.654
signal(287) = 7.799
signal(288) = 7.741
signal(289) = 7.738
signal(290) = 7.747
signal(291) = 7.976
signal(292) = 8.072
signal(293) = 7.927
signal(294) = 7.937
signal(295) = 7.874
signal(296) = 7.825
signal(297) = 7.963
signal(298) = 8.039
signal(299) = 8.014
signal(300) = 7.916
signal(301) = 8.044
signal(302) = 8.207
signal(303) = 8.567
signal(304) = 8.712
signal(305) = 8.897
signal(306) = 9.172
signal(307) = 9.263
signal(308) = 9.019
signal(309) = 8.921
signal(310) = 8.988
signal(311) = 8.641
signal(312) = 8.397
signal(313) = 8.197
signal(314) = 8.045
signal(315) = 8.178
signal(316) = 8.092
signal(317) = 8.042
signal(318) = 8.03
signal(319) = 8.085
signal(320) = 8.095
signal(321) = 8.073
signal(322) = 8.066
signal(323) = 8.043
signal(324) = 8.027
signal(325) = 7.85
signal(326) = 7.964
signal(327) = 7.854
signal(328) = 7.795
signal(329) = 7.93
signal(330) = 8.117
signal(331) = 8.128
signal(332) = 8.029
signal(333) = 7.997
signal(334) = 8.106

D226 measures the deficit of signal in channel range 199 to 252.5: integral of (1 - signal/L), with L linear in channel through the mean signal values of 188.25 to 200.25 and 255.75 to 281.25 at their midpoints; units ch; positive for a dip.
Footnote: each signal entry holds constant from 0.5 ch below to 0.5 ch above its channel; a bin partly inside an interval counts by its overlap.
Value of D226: 6.8 ch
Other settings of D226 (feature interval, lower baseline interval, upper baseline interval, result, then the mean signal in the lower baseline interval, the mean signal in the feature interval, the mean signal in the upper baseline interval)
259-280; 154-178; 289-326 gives 2.1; 7.2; 7.15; 8.24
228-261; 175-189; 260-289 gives 1.2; 7.23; 7.02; 7.31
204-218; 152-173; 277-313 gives 5.5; 7.2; 4.57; 8.09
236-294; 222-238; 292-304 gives 3.3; 7.22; 7.22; 8.06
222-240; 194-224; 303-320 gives -2.2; 5.85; 7.21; 8.53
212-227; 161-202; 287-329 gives 2.7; 7.23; 6.16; 8.19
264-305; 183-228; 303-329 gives 0.8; 6.36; 7.63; 8.33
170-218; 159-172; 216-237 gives 4.6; 7.2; 6.43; 6.99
